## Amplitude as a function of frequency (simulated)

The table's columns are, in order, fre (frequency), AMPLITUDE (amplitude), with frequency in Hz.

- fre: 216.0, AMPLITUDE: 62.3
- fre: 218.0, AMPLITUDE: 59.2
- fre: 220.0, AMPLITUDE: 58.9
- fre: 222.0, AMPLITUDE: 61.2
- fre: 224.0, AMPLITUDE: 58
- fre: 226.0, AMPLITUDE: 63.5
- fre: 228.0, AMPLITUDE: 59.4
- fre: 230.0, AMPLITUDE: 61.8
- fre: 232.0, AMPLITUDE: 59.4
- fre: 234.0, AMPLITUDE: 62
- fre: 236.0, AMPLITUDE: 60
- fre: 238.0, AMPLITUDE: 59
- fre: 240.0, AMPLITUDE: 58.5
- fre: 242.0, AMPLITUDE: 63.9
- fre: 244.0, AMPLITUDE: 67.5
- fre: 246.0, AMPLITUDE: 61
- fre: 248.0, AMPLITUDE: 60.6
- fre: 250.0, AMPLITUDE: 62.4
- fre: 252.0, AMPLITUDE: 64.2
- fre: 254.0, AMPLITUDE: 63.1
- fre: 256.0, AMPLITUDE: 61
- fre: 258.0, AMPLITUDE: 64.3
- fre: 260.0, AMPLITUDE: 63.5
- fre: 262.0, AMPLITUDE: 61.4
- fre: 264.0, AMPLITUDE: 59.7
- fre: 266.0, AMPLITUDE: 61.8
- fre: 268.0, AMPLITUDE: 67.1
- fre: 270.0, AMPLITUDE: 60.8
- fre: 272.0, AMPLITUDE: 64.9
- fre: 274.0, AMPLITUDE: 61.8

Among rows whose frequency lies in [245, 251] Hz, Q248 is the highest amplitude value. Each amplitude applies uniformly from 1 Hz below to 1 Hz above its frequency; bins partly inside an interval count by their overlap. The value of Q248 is 62.4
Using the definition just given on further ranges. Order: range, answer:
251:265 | 64.3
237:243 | 63.9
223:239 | 63.5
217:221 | 59.2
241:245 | 67.5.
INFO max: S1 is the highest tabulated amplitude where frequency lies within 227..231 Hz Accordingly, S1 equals 61.8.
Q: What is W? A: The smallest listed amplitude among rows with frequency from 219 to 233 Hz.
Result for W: 58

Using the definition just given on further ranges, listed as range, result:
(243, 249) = 60.6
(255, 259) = 61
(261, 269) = 59.7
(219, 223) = 58.9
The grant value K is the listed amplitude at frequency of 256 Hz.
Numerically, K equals 61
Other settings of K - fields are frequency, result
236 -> 60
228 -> 59.4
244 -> 67.5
